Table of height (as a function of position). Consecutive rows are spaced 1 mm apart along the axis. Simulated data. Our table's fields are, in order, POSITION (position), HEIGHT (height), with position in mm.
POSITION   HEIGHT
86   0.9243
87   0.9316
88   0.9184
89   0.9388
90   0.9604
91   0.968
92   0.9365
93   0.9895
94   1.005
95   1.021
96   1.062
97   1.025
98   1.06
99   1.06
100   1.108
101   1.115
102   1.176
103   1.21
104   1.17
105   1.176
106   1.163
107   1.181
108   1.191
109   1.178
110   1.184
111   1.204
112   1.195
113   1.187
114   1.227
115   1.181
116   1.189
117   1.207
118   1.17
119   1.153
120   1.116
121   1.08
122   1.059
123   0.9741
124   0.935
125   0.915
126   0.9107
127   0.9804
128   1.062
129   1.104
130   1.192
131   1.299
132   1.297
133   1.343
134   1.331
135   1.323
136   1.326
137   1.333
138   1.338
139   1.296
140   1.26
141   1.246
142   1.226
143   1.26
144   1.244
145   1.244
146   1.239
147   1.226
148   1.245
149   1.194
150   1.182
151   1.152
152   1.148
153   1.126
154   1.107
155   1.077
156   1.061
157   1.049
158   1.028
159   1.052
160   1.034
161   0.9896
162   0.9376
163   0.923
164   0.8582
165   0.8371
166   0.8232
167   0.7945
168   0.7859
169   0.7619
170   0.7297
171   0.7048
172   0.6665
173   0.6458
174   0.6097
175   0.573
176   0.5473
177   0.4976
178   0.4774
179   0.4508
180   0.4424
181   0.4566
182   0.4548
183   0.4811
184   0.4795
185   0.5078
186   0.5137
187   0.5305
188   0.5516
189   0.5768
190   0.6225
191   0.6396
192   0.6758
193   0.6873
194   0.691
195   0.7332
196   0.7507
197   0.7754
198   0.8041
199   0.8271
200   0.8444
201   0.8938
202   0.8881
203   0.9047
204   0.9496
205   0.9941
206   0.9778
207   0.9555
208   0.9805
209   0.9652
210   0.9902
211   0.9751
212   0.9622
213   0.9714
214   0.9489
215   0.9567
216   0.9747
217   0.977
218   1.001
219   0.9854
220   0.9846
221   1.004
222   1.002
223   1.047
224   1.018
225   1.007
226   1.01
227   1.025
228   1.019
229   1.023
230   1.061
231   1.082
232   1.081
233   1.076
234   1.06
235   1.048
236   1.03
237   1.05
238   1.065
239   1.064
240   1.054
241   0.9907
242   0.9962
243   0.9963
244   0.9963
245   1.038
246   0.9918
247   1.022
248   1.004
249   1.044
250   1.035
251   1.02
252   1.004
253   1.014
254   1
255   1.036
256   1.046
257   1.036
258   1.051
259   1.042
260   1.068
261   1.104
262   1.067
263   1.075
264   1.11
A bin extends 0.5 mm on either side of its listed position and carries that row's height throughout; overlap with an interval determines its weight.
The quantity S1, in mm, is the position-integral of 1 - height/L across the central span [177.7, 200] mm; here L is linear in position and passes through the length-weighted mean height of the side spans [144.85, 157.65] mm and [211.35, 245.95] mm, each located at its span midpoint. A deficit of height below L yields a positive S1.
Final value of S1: 9.9 mm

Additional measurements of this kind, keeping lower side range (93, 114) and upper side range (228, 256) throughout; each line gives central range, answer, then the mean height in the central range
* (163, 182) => 7.6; 0.65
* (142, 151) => -1.0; 1.22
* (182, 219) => 9.0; 0.802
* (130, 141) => -1.9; 1.31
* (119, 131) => 0.8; 1.05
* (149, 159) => -0.1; 1.11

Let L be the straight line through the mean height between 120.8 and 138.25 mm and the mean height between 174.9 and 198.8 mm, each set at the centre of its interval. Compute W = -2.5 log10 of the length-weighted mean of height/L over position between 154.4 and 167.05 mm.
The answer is -0.14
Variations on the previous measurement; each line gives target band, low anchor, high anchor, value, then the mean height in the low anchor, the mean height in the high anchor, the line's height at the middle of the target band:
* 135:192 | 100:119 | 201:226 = 0.22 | 1.18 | 0.975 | 1.07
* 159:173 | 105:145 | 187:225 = 0.23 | 1.18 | 0.875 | 1.03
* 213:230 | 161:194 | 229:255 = -0.11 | 0.639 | 1.03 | 0.908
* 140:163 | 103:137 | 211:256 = -0.01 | 1.16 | 1.02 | 1.12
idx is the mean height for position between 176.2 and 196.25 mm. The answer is 0.558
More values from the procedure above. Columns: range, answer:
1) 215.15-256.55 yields 1.02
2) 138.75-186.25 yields 0.888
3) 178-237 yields 0.849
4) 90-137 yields 1.13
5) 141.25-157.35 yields 1.18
